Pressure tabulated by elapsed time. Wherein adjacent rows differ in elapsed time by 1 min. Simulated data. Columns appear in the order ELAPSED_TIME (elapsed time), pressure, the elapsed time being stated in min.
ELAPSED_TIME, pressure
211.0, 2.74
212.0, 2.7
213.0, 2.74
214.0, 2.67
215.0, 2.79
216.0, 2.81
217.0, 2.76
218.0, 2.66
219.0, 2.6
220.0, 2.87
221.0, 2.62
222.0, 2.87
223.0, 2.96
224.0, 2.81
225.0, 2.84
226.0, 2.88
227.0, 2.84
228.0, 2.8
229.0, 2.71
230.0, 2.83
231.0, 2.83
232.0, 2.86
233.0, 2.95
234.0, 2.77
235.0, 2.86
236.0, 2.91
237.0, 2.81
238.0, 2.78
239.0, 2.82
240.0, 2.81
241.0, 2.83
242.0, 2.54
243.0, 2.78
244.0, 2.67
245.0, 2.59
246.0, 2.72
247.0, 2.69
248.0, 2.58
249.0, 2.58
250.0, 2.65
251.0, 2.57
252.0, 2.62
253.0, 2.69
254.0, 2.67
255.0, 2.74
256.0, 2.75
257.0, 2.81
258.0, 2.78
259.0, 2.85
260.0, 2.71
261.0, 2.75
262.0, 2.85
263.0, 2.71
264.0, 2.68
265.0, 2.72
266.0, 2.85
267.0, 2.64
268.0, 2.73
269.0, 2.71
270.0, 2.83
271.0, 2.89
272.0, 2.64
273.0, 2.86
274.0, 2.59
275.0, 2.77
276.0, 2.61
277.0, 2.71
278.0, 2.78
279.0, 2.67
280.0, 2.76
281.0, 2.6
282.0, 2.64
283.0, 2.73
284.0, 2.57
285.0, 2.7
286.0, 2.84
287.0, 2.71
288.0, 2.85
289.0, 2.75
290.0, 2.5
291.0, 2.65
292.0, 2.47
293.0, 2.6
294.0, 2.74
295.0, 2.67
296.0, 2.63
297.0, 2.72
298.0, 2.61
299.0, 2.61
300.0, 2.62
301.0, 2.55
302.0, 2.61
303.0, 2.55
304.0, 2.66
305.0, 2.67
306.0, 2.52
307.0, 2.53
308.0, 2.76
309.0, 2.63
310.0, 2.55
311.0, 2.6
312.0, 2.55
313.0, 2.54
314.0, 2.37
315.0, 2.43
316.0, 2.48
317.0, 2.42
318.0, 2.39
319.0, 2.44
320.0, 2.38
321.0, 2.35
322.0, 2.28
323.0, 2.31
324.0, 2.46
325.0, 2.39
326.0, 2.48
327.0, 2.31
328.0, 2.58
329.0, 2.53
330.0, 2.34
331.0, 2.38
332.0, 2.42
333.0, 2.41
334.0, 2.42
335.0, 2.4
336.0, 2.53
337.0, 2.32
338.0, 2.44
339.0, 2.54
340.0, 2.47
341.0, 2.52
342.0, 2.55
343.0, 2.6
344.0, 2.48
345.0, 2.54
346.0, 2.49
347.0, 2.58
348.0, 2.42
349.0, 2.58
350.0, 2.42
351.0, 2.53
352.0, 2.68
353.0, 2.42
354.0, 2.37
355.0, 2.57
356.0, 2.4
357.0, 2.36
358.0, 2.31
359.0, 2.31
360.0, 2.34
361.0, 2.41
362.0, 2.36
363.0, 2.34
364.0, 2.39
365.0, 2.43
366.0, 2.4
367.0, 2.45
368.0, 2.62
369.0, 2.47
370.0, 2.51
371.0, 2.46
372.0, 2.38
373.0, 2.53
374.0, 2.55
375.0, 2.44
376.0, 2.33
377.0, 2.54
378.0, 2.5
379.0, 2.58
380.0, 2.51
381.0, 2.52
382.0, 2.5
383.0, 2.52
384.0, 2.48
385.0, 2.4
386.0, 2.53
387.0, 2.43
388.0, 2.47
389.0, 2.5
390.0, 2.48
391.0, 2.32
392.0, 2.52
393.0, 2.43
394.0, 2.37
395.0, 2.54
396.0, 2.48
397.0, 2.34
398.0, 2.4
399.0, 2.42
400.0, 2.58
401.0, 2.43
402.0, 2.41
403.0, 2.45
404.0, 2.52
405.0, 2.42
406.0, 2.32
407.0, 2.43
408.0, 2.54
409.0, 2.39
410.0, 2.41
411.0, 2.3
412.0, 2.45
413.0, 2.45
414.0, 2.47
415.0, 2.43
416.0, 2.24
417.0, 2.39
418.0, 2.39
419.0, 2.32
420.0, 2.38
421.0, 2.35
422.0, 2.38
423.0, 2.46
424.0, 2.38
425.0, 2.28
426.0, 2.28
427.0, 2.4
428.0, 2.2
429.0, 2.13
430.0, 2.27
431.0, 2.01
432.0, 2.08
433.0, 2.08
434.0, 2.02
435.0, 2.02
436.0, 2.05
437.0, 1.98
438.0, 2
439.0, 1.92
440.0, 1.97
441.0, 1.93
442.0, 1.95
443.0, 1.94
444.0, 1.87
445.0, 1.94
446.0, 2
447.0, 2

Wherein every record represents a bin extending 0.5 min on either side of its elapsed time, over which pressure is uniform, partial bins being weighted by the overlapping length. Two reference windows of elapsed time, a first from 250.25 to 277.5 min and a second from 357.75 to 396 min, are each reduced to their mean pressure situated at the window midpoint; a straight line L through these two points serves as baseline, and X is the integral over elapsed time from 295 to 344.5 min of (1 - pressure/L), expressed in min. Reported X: 1.8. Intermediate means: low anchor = 2.73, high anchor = 2.45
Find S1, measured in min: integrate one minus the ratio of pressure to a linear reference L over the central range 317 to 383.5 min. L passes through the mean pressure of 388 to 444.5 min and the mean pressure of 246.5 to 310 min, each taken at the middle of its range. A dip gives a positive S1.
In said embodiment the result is 0.77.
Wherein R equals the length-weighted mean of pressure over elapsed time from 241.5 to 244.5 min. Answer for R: 2.66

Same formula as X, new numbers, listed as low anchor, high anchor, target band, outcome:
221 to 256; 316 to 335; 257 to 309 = -2.25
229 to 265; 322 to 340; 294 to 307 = -0.41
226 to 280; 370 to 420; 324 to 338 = 0.84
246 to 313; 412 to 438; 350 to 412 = -1.69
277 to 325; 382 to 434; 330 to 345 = 0.32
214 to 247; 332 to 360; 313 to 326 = 0.71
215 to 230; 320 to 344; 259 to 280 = -0.80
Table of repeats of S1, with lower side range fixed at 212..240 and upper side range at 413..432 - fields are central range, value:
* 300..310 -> 0.0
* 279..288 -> -0.1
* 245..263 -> 0.2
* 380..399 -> -0.5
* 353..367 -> 0.5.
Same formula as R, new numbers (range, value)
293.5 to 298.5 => 2.67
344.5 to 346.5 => 2.52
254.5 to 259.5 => 2.79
